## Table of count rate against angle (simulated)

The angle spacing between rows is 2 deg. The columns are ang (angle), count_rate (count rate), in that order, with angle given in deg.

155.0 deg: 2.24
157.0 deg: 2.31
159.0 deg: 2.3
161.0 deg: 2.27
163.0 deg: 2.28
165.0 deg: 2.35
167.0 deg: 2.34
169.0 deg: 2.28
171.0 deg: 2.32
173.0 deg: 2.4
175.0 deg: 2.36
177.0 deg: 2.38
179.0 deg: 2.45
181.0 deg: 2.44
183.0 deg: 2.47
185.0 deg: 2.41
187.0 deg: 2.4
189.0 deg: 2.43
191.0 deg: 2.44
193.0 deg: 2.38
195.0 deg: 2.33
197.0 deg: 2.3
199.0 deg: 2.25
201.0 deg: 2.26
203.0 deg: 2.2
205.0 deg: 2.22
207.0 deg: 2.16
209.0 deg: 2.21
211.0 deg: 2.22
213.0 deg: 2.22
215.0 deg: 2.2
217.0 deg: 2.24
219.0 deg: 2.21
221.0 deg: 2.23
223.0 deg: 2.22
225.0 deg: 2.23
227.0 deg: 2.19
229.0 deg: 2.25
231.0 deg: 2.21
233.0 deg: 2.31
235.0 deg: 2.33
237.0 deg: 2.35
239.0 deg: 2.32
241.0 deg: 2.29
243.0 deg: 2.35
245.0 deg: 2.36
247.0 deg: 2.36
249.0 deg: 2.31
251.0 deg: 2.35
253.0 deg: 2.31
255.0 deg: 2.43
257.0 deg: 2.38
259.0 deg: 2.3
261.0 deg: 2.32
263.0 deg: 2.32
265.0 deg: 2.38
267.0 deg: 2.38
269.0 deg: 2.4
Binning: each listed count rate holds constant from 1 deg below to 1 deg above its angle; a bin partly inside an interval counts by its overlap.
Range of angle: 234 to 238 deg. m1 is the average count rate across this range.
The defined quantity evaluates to 2.34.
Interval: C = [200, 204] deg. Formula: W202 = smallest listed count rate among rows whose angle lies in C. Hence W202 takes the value 2.2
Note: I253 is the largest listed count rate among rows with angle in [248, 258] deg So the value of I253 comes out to 2.43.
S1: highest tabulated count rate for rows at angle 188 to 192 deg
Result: 2.44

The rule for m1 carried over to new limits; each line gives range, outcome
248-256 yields 2.35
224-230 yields 2.22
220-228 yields 2.22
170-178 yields 2.37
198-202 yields 2.25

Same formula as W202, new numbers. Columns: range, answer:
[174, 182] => 2.36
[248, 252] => 2.31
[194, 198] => 2.3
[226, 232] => 2.19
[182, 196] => 2.33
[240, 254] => 2.29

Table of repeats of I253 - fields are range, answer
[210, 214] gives 2.22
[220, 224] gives 2.23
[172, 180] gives 2.45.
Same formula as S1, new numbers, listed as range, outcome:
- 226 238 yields 2.35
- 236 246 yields 2.36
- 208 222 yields 2.24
